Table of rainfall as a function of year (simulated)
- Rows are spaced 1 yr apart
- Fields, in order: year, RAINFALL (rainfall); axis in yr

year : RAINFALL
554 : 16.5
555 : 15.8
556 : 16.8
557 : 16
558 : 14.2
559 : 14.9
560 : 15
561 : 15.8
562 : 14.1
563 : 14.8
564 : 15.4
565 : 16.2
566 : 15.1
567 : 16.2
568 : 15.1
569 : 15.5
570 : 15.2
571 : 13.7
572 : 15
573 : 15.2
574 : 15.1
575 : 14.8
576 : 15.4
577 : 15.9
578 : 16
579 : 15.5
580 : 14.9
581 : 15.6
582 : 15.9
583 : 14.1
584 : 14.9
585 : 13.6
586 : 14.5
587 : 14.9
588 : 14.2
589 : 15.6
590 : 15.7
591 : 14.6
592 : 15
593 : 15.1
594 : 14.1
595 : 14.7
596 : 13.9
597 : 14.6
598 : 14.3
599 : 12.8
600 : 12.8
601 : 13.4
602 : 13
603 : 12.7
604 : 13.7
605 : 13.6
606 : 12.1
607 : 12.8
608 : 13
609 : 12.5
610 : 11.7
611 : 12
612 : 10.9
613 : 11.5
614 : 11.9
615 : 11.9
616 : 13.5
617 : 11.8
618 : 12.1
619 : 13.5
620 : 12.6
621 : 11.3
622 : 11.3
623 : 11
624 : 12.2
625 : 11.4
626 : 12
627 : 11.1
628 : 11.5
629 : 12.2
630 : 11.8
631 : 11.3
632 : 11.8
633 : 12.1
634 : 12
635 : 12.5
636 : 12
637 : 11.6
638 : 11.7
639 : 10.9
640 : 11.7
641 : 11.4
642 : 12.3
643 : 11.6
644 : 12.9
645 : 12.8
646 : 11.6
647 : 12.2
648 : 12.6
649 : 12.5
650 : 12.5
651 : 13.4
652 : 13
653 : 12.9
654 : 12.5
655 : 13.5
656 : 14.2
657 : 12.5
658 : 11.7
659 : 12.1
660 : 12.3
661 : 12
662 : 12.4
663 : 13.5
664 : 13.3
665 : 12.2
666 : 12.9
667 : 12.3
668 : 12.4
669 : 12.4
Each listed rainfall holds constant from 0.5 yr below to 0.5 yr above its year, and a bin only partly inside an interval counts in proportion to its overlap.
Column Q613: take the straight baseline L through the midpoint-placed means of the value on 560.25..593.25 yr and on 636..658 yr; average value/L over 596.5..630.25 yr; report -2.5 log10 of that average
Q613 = 0.11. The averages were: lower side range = 15.1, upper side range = 12.4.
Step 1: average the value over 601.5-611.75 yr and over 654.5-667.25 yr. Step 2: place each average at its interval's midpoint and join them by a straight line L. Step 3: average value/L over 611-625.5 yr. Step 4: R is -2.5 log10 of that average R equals 0.07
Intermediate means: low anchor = 12.7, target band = 11.9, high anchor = 12.7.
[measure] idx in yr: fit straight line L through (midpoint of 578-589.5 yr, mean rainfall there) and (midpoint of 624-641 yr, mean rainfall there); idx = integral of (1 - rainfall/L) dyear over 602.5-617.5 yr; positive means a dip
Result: 0.9 yr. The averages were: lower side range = 14.9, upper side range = 11.7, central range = 12.4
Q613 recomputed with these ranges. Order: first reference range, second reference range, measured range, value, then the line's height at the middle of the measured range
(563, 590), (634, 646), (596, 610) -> 0.05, 13.8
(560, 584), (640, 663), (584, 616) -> 0.06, 14.3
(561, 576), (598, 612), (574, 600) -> -0.06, 13.9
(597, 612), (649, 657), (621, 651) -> 0.10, 13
